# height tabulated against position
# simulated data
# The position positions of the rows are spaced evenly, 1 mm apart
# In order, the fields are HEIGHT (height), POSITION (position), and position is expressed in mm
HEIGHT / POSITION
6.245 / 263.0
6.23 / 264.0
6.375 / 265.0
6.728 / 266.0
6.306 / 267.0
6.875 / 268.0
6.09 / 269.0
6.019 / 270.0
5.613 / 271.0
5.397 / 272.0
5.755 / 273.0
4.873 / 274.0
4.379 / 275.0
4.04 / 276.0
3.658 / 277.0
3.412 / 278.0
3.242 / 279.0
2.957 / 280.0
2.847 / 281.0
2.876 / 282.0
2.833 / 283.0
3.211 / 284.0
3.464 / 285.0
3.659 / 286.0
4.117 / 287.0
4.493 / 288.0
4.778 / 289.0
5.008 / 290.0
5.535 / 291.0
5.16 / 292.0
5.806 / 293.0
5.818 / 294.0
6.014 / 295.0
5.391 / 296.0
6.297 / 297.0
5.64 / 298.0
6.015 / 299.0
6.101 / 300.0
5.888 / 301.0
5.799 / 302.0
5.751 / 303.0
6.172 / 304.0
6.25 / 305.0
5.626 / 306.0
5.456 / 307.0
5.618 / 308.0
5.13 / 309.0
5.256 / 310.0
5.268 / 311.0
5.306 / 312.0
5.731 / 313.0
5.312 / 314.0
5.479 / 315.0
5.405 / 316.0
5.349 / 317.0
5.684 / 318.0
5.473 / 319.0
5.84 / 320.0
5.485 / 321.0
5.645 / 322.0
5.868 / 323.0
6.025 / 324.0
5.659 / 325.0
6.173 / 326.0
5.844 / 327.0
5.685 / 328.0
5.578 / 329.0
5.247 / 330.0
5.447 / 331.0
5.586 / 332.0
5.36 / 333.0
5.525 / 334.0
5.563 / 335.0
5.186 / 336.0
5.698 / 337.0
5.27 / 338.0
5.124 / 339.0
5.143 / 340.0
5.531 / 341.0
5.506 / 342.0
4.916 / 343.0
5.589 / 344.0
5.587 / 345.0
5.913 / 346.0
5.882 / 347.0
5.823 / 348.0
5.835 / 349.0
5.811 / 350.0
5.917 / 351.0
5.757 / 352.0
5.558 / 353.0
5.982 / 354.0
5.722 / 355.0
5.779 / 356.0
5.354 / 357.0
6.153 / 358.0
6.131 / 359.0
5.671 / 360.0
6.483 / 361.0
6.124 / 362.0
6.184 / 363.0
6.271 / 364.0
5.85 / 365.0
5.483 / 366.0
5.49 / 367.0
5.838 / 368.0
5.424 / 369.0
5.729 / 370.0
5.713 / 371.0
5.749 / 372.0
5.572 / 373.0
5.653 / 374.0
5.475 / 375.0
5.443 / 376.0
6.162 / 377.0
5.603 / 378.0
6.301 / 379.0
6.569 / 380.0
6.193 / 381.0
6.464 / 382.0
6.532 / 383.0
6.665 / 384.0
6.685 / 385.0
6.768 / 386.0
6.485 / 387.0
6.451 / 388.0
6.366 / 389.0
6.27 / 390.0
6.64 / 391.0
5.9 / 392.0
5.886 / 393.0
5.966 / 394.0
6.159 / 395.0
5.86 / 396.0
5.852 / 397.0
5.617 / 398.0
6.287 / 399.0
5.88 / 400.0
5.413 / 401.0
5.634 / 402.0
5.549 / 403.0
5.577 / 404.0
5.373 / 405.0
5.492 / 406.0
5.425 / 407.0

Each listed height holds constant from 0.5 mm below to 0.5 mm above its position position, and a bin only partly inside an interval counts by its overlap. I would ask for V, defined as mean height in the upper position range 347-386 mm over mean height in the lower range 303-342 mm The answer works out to 1.07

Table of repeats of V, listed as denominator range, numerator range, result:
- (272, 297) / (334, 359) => 1.29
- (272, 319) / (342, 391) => 1.20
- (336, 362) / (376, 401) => 1.09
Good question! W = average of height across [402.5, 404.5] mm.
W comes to 5.56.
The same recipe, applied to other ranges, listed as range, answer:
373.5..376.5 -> 5.52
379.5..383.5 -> 6.44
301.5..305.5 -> 5.99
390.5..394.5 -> 6.1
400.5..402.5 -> 5.52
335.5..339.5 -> 5.32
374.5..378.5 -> 5.67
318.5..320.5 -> 5.66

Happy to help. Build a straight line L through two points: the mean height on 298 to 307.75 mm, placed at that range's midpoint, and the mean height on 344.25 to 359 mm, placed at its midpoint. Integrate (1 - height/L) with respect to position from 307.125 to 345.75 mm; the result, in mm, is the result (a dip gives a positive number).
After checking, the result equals 2.2 mm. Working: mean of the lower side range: 5.88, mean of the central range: 5.5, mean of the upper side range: 5.8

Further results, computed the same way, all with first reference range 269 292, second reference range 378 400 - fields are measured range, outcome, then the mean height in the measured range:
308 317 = -1.0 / 5.37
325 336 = -0.9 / 5.58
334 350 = -0.4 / 5.51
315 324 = -1.2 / 5.61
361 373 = 0.0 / 5.82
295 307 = -3.3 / 5.89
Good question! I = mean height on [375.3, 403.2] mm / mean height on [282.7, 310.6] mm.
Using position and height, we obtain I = 1.17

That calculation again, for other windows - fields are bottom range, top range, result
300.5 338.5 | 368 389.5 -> 1.09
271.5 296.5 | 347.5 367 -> 1.35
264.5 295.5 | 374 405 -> 1.28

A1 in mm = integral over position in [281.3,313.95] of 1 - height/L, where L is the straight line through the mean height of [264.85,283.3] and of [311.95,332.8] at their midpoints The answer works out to 0.2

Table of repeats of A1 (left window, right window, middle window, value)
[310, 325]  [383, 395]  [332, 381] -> 2.3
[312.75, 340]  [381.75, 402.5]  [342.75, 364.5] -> -0.1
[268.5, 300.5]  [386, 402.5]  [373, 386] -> -0.6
